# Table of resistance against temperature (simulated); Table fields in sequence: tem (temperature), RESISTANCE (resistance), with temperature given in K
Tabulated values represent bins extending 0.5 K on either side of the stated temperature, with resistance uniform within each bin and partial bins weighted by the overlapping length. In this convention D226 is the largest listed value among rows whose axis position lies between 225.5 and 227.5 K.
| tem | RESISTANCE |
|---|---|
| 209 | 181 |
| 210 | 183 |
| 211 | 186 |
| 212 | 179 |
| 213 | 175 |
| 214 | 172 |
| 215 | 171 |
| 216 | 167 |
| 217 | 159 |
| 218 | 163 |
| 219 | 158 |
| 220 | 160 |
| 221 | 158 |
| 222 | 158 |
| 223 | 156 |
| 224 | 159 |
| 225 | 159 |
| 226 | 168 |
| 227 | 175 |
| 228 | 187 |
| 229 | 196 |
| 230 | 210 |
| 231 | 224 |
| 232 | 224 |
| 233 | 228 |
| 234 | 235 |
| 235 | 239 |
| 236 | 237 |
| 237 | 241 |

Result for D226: 175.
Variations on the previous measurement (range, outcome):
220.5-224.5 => 159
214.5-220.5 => 171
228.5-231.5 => 224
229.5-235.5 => 239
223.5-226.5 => 168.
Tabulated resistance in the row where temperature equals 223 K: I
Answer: 156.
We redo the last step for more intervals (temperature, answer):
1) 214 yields 172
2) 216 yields 167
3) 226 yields 168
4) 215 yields 171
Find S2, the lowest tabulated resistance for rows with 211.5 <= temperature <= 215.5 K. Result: 171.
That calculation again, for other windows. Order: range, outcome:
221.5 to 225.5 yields 156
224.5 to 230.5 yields 159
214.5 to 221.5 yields 158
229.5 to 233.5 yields 210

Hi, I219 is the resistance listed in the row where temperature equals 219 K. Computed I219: 158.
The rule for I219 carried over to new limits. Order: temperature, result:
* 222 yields 158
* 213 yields 175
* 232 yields 224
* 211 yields 186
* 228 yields 187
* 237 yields 241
